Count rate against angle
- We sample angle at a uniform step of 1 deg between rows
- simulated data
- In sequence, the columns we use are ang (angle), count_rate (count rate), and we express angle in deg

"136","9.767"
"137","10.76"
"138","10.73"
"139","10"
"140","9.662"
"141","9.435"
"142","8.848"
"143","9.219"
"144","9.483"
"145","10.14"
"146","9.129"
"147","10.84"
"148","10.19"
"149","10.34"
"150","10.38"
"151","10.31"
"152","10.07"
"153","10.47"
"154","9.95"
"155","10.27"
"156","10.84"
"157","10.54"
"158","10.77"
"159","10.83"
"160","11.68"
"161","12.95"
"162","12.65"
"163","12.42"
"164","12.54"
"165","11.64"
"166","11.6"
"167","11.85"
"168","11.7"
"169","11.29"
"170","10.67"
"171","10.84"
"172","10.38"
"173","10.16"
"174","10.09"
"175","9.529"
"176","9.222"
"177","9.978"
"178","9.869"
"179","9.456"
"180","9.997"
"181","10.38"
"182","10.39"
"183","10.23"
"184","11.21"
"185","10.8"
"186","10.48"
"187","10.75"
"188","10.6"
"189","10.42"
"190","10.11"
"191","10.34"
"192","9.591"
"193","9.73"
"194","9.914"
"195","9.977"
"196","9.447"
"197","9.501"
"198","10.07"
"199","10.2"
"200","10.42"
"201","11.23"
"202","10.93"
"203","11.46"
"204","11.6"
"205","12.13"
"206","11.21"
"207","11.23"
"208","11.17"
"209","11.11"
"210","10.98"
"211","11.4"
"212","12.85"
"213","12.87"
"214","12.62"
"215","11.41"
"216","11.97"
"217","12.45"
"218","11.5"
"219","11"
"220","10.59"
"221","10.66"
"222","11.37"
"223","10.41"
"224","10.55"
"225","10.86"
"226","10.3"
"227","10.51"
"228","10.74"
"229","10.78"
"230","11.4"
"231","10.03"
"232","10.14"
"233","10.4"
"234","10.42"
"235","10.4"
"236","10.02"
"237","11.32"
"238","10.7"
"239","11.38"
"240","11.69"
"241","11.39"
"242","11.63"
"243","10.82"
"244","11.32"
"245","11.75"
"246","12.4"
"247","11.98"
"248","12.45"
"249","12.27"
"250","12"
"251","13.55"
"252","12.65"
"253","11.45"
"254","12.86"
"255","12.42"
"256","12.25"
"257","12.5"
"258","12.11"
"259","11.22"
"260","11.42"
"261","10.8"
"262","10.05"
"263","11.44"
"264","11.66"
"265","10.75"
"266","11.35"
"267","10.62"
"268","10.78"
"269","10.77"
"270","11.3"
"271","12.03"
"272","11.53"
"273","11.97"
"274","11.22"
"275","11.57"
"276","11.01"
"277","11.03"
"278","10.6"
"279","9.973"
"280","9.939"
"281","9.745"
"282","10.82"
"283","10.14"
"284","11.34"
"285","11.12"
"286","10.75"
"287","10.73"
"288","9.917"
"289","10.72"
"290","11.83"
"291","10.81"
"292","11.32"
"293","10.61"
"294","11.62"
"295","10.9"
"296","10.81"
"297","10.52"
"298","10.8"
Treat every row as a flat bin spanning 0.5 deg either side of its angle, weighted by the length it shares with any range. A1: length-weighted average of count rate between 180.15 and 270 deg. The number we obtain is 11.1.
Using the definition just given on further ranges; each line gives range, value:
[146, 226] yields 10.8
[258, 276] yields 11.2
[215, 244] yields 10.9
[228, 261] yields 11.5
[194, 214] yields 11.1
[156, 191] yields 10.8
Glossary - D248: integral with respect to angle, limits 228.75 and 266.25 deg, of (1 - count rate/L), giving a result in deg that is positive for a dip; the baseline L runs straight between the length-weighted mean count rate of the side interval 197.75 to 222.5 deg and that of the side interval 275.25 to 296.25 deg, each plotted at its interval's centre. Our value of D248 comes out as -1.3 deg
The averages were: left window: 11.4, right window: 10.8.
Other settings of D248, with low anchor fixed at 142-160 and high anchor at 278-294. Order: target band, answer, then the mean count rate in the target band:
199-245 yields -3.0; 11.1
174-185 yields 0.3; 10.1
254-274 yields -1.6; 11.5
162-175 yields -1.2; 11.3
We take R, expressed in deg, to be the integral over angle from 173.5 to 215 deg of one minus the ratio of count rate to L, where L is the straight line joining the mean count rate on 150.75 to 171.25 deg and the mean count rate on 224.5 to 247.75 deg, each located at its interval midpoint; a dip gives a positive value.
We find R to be 1.9 deg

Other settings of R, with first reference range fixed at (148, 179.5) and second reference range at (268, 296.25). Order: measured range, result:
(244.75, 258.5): -1.8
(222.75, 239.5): 0.4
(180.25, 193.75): 0.6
